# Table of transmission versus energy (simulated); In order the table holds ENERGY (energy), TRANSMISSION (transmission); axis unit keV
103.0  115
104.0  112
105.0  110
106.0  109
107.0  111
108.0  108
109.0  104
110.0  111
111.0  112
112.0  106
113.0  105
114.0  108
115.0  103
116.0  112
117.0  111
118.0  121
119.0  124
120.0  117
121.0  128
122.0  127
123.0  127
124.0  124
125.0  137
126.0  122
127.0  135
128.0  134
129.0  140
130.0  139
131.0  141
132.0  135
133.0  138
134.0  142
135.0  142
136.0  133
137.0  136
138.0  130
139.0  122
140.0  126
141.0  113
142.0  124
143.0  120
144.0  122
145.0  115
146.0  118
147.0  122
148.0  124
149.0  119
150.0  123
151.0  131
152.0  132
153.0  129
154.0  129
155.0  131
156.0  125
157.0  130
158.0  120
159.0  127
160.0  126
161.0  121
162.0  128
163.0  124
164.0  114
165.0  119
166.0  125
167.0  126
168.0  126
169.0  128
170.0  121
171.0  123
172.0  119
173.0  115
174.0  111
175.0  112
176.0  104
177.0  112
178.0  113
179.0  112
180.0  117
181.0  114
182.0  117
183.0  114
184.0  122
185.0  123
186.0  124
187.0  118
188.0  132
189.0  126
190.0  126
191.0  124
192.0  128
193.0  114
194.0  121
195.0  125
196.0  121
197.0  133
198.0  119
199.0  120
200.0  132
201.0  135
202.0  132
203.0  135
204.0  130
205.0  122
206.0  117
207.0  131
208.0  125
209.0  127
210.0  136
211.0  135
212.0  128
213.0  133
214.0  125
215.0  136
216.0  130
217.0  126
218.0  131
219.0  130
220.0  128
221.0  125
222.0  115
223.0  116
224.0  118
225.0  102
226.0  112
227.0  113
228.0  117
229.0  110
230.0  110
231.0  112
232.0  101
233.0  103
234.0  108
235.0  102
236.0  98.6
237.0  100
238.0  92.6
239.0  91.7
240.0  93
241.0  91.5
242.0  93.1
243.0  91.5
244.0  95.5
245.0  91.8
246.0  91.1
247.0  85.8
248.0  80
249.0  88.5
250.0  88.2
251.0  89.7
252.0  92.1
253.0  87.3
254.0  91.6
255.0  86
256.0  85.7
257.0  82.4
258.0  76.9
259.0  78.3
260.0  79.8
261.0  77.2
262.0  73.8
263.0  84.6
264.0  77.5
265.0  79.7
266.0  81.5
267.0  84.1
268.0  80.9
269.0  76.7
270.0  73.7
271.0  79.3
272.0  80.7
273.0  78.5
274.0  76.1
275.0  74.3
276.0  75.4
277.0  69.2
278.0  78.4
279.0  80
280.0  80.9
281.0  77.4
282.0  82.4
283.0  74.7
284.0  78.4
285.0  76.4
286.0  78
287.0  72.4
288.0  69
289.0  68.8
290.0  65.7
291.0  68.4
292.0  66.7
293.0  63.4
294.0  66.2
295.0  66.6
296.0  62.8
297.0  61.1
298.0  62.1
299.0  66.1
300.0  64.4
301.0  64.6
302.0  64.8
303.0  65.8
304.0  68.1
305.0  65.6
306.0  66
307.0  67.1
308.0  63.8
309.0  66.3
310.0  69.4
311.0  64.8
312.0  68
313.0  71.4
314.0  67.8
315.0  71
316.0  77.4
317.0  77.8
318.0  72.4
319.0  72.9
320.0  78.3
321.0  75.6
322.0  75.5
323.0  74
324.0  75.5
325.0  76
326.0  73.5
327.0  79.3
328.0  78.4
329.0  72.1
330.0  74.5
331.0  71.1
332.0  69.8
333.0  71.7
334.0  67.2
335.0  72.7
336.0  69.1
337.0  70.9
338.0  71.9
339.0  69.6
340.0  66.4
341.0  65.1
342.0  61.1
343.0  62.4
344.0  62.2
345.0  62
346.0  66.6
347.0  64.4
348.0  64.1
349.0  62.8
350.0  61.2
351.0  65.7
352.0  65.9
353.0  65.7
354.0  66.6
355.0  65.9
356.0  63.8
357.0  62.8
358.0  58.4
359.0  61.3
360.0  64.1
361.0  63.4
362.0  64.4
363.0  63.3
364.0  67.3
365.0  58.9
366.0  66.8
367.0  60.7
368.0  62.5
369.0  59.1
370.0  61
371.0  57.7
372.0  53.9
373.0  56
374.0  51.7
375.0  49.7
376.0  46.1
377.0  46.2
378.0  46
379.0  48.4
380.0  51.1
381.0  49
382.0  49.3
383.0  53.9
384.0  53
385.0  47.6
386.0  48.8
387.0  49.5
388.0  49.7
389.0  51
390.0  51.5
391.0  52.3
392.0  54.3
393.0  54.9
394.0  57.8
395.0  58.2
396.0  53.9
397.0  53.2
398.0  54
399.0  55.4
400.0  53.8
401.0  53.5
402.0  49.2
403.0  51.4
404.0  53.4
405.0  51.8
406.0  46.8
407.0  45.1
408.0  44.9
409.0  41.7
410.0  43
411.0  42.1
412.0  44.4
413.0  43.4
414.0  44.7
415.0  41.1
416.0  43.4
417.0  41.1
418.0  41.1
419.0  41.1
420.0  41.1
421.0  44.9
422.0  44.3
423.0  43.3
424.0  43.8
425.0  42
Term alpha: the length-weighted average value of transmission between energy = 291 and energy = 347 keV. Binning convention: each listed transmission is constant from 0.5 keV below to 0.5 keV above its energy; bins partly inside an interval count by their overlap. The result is 69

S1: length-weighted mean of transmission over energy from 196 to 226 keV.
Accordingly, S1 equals 126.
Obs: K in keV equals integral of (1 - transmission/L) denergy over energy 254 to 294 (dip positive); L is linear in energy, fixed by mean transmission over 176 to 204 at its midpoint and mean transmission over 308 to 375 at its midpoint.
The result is 6.5 keV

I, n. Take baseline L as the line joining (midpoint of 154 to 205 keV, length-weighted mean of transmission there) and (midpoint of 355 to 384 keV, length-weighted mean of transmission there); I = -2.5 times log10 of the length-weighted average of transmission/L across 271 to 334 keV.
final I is 0.12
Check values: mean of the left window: 122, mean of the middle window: 71.6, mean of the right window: 57.1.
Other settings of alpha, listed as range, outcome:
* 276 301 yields 70.8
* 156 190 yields 120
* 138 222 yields 124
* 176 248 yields 116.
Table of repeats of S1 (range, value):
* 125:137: 136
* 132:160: 127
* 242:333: 75.6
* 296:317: 66.9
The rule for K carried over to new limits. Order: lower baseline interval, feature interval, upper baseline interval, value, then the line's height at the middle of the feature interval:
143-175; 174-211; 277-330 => -4.0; 111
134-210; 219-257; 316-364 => 0.8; 102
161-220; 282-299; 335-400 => 3.5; 86.9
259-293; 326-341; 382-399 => -1.7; 64.4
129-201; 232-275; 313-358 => 4.1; 95.7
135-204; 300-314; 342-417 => 2.1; 78.5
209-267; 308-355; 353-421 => 0.9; 71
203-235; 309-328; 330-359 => 1.0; 77.4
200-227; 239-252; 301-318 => 2.0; 107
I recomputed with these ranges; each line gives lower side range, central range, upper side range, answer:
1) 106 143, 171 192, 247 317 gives -0.12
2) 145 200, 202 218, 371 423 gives -0.18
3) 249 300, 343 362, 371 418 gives -0.08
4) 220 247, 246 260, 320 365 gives 0.14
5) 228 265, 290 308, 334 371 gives 0.19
